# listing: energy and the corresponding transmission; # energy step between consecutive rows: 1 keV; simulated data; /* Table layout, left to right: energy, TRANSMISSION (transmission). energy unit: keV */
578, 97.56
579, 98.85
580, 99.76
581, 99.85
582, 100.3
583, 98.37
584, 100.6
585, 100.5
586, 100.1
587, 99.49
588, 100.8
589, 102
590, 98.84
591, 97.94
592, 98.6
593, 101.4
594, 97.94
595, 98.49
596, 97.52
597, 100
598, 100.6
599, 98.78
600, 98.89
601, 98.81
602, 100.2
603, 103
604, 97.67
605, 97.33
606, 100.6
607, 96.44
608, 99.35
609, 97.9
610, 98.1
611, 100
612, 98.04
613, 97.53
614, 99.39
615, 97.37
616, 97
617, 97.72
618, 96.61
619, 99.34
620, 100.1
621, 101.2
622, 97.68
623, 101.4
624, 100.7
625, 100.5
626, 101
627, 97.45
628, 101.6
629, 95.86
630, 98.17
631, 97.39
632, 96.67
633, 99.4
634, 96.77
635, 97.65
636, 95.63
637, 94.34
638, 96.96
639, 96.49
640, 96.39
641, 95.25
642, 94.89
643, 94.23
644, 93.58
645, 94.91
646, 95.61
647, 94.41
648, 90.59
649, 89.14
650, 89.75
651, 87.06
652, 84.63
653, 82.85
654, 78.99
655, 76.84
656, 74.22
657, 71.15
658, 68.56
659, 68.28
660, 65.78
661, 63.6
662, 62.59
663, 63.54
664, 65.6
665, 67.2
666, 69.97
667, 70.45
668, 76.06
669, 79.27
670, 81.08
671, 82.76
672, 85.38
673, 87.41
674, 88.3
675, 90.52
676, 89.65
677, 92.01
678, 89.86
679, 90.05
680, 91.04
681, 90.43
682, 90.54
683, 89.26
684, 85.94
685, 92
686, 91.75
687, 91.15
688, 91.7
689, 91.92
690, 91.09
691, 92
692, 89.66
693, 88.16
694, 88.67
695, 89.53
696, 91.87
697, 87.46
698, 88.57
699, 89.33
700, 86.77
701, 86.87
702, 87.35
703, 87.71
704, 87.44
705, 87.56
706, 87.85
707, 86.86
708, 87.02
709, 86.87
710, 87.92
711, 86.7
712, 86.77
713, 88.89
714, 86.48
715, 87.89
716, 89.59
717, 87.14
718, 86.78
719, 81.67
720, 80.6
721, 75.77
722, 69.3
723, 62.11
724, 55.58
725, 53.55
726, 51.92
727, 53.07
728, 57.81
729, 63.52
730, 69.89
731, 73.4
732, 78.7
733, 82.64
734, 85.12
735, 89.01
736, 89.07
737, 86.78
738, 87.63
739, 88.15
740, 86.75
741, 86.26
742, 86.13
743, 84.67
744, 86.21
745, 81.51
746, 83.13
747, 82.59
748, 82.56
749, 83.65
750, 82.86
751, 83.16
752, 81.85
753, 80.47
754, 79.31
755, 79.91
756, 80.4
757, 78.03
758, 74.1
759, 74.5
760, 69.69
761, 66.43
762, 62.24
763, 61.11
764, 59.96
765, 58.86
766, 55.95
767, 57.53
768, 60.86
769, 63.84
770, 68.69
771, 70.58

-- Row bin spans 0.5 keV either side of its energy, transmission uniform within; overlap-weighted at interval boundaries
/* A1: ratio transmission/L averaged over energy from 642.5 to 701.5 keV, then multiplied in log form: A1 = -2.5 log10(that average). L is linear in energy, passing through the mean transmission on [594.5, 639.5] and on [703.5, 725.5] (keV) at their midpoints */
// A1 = 0.06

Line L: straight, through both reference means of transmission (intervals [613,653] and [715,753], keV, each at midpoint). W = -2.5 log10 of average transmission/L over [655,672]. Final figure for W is 0.26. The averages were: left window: 96.1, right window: 78.3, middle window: 71.2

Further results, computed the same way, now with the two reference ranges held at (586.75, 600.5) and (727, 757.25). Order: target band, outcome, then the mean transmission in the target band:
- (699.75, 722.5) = -0.009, 85.5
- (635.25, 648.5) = -0.018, 94.9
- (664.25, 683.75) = 0.066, 84.1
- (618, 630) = -0.044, 99.5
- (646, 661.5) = 0.157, 79.6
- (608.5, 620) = -0.015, 98.2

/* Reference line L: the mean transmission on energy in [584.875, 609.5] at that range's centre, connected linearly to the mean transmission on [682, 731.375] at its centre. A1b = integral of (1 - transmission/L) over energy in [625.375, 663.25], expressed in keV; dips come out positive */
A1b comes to 1.7 keV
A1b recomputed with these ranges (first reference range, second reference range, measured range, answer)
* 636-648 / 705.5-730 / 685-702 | -1.5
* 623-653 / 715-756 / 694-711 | -0.8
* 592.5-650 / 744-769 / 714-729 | 1.6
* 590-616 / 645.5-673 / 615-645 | -3.1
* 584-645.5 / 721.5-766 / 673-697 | -1.3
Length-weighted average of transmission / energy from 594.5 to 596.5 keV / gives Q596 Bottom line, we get 98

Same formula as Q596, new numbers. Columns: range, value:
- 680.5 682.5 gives 90.5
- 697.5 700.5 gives 88.2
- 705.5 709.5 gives 87.1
